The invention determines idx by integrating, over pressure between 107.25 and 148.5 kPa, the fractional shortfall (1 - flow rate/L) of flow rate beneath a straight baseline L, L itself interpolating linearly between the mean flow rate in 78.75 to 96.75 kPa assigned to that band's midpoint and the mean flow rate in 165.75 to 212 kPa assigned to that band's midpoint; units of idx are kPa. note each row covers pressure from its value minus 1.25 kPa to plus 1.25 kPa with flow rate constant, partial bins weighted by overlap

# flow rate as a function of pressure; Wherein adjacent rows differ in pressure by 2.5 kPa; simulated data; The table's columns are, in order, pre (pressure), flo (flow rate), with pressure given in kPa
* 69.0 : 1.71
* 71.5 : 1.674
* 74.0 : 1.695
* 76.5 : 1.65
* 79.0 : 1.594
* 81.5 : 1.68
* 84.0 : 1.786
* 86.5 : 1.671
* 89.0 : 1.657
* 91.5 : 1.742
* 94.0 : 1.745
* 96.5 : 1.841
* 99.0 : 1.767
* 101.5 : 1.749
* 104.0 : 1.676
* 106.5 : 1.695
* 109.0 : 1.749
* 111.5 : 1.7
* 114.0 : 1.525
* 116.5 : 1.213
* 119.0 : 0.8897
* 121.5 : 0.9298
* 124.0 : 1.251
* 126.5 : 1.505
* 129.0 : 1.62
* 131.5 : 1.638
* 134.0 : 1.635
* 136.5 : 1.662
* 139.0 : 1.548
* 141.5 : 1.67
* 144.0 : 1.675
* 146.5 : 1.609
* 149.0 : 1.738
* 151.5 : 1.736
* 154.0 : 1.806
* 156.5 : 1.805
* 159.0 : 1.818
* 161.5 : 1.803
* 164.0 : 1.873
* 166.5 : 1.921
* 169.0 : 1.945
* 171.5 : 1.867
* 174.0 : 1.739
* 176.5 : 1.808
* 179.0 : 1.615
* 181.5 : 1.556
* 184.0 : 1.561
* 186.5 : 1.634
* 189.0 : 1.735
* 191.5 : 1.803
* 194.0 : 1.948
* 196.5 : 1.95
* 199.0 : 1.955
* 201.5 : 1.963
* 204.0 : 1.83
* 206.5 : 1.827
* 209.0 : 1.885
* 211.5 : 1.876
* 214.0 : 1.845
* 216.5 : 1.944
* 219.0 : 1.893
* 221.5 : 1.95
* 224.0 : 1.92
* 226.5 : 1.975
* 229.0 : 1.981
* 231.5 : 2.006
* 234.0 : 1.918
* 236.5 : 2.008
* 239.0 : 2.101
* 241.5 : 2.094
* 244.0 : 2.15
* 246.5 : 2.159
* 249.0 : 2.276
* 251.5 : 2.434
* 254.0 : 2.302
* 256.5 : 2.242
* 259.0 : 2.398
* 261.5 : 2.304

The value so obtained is 6.0 kPa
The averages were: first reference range 1.71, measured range 1.5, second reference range 1.81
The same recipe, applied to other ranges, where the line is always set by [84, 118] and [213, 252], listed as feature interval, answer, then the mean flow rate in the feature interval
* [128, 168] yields 1.71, 1.72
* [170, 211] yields 2.65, 1.79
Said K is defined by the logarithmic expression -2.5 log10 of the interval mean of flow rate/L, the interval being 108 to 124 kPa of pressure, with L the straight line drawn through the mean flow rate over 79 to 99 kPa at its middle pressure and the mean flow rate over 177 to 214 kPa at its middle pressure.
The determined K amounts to 0.301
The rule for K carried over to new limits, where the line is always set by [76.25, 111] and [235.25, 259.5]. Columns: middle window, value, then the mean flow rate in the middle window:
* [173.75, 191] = 0.20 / 1.67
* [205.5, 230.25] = 0.11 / 1.91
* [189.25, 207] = 0.09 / 1.89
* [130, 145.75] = 0.14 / 1.64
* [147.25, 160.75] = 0.08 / 1.78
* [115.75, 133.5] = 0.36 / 1.31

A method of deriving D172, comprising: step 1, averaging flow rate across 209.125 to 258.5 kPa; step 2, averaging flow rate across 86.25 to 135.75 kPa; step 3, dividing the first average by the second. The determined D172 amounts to 1.32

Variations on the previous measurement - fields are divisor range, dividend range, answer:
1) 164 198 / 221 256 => 1.18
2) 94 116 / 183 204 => 1.07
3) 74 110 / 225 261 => 1.25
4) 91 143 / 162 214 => 1.17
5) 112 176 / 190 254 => 1.23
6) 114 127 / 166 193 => 1.48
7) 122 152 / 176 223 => 1.15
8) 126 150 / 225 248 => 1.25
